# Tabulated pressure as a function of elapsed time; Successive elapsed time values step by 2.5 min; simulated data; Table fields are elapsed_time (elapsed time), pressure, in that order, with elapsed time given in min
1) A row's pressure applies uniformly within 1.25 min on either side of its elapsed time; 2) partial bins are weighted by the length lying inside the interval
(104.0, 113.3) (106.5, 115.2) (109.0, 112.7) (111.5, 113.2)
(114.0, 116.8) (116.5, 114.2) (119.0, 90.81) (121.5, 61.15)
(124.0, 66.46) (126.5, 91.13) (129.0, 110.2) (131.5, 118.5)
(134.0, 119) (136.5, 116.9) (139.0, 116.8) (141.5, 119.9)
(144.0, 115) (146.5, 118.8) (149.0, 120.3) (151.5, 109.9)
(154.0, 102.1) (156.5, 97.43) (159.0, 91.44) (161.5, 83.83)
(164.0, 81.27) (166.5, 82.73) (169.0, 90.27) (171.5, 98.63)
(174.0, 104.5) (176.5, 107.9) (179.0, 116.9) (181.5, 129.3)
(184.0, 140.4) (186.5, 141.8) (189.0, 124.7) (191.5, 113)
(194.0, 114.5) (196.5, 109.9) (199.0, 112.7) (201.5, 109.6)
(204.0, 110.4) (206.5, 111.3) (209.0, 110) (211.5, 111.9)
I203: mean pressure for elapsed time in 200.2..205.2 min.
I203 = 110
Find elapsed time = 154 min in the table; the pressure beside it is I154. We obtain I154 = 102.1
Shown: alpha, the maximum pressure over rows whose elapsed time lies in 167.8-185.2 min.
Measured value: 140.4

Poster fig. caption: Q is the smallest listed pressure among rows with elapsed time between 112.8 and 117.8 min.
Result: 114.2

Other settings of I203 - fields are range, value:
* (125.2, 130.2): 100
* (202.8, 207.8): 111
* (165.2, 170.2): 86.4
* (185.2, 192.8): 127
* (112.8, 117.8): 115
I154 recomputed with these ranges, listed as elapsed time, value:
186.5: 141.8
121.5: 61.15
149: 120.3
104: 113.3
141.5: 119.9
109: 112.7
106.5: 115.2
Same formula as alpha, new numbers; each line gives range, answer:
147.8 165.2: 120.3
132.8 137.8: 119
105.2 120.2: 116.8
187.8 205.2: 124.7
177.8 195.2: 141.8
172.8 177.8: 107.9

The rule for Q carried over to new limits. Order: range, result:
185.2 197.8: 109.9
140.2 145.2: 115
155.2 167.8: 81.27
